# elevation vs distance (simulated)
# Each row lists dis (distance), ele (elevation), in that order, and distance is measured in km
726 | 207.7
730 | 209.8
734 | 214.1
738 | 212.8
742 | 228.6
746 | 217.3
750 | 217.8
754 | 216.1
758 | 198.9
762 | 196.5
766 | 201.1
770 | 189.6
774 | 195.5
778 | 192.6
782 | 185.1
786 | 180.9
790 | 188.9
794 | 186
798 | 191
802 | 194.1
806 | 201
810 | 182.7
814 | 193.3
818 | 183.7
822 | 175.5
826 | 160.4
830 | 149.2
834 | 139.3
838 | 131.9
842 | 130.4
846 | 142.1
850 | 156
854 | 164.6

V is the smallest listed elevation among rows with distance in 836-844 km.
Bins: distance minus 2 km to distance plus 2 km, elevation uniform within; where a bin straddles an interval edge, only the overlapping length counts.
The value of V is 130.4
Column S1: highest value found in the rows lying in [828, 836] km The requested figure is 149.2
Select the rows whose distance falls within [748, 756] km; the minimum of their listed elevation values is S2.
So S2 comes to 216.1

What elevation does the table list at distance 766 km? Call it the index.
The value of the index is 201.1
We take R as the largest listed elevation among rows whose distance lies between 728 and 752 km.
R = 228.6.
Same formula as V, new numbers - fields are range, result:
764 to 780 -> 189.6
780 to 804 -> 180.9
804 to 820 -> 182.7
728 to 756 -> 209.8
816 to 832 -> 149.2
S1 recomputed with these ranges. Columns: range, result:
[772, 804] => 195.5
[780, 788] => 185.1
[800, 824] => 201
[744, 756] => 217.8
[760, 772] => 201.1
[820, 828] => 175.5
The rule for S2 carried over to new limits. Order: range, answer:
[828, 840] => 131.9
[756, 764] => 196.5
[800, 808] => 194.1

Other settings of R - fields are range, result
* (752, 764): 216.1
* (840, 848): 142.1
